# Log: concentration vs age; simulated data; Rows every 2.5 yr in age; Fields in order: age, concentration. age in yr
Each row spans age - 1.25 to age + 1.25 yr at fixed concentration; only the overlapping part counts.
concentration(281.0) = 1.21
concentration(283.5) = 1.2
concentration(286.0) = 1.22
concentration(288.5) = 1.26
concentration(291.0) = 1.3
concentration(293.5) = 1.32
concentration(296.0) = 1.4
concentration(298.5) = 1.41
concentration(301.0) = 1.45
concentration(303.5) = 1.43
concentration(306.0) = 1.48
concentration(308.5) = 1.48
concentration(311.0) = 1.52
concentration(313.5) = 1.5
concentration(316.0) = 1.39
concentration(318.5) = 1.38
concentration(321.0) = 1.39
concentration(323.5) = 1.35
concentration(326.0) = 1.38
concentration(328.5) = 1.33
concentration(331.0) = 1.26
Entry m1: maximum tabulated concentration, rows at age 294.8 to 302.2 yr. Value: 1.45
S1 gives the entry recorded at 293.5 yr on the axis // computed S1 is 1.32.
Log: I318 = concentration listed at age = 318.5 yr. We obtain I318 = 1.38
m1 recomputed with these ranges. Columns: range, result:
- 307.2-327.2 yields 1.52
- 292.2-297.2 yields 1.4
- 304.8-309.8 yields 1.48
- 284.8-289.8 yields 1.26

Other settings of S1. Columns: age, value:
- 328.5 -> 1.33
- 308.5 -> 1.48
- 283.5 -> 1.2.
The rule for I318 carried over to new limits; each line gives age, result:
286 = 1.22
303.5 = 1.43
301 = 1.45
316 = 1.39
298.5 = 1.41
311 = 1.52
